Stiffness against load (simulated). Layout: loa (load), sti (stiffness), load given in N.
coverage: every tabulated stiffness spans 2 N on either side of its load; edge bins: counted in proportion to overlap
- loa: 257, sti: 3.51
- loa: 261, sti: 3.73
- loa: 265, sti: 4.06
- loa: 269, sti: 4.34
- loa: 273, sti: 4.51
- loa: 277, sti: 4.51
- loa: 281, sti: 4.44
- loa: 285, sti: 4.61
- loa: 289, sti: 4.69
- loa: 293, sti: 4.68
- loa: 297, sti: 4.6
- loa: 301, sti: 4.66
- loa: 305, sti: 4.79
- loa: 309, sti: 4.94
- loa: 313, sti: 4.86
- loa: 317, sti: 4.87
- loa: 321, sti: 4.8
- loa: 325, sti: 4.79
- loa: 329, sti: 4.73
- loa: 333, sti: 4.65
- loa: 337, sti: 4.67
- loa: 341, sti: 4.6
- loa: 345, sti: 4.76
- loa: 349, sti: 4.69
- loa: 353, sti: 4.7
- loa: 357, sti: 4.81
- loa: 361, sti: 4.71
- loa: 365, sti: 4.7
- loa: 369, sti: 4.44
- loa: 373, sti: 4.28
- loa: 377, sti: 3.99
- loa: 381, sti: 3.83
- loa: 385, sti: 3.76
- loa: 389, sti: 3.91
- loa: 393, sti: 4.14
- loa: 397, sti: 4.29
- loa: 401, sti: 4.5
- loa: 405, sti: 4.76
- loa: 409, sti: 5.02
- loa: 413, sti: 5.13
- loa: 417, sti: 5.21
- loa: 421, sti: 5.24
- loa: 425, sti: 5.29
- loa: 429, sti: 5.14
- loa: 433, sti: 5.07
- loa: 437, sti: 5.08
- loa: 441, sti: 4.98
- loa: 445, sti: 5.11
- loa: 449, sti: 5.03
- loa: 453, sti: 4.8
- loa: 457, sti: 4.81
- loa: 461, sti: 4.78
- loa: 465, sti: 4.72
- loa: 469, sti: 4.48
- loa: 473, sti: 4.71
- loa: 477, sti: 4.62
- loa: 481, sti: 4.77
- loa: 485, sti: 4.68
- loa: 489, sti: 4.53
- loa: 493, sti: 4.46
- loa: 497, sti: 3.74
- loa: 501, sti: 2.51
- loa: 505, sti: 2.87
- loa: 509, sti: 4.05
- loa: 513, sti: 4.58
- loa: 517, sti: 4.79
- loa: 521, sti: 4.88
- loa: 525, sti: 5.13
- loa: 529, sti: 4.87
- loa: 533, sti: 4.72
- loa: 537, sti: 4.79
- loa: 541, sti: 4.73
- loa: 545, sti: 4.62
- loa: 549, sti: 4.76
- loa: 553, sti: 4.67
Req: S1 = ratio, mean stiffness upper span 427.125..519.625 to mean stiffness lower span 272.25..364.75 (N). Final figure 0.97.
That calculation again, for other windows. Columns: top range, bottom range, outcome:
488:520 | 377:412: 0.92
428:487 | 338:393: 1.10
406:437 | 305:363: 1.08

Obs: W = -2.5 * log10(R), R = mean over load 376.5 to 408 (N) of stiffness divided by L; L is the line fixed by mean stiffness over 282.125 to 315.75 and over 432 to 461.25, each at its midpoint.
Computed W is 0.167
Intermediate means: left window 4.72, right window 4.96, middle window 4.18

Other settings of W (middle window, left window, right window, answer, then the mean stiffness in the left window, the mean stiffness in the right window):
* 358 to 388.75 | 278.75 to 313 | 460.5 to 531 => 0.08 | 4.69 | 4.39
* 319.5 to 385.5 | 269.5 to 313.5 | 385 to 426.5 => 0.03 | 4.64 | 4.69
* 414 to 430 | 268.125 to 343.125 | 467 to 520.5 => -0.18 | 4.68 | 4.23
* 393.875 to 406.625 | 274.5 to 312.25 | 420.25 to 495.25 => 0.07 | 4.66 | 4.85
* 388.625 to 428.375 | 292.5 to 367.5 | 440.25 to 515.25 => -0.05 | 4.74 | 4.43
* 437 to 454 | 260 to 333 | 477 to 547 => -0.12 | 4.6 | 4.4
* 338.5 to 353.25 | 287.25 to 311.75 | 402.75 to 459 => 0.04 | 4.73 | 5.05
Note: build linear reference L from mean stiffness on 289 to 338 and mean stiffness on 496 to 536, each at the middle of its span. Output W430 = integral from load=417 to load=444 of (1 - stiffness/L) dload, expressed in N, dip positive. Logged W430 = -4.1 N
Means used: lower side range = 4.75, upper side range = 4.24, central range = 5.14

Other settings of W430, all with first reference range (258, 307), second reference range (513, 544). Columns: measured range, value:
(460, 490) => 0.49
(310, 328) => -1.31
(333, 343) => -0.23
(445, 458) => -0.60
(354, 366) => -0.46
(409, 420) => -1.19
